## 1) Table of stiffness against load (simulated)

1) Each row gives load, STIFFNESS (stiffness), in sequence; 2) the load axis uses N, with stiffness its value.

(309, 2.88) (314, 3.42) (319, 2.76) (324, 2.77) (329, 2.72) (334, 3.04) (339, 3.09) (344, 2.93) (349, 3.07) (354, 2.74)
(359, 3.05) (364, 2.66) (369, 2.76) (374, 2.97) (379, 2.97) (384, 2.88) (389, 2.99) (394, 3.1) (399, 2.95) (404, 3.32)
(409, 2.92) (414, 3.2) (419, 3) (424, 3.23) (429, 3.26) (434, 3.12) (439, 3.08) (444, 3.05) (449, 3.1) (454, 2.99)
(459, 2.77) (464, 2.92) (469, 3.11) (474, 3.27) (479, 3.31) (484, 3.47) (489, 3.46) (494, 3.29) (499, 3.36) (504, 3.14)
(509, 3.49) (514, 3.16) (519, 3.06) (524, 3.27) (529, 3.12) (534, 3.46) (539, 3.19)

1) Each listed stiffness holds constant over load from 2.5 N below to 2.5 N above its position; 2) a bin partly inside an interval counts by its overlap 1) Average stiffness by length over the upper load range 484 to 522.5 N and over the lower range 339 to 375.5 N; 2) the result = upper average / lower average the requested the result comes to 1.14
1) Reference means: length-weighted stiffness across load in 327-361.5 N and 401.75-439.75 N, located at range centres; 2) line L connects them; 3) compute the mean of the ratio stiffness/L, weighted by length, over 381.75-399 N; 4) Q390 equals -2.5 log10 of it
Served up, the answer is 0.03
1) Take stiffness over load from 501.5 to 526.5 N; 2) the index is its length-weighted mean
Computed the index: 3.22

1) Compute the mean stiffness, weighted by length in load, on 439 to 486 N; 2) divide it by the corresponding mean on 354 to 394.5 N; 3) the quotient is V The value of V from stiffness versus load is 1.1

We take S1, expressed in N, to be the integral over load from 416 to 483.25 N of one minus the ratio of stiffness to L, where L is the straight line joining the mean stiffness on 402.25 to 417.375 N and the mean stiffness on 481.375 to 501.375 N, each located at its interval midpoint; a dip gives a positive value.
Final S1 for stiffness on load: 3.2 N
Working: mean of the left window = 3.13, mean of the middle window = 3.1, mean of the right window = 3.39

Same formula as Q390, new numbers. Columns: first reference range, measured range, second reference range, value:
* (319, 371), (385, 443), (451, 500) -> -0.02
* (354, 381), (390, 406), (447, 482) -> -0.06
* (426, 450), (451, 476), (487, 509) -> 0.07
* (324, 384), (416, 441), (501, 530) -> -0.03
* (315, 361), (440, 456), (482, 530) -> 0.04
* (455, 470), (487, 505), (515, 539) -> -0.08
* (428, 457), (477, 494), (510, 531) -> -0.09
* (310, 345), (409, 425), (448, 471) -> -0.05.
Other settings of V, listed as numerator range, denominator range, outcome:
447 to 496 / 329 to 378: 1.09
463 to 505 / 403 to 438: 1.04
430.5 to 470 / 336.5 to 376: 1.04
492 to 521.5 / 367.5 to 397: 1.10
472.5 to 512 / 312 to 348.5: 1.13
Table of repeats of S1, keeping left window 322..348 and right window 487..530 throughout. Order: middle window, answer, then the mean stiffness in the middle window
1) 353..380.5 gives 1.1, 2.86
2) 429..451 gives 0.2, 3.11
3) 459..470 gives 0.8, 2.95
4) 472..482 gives -0.3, 3.3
